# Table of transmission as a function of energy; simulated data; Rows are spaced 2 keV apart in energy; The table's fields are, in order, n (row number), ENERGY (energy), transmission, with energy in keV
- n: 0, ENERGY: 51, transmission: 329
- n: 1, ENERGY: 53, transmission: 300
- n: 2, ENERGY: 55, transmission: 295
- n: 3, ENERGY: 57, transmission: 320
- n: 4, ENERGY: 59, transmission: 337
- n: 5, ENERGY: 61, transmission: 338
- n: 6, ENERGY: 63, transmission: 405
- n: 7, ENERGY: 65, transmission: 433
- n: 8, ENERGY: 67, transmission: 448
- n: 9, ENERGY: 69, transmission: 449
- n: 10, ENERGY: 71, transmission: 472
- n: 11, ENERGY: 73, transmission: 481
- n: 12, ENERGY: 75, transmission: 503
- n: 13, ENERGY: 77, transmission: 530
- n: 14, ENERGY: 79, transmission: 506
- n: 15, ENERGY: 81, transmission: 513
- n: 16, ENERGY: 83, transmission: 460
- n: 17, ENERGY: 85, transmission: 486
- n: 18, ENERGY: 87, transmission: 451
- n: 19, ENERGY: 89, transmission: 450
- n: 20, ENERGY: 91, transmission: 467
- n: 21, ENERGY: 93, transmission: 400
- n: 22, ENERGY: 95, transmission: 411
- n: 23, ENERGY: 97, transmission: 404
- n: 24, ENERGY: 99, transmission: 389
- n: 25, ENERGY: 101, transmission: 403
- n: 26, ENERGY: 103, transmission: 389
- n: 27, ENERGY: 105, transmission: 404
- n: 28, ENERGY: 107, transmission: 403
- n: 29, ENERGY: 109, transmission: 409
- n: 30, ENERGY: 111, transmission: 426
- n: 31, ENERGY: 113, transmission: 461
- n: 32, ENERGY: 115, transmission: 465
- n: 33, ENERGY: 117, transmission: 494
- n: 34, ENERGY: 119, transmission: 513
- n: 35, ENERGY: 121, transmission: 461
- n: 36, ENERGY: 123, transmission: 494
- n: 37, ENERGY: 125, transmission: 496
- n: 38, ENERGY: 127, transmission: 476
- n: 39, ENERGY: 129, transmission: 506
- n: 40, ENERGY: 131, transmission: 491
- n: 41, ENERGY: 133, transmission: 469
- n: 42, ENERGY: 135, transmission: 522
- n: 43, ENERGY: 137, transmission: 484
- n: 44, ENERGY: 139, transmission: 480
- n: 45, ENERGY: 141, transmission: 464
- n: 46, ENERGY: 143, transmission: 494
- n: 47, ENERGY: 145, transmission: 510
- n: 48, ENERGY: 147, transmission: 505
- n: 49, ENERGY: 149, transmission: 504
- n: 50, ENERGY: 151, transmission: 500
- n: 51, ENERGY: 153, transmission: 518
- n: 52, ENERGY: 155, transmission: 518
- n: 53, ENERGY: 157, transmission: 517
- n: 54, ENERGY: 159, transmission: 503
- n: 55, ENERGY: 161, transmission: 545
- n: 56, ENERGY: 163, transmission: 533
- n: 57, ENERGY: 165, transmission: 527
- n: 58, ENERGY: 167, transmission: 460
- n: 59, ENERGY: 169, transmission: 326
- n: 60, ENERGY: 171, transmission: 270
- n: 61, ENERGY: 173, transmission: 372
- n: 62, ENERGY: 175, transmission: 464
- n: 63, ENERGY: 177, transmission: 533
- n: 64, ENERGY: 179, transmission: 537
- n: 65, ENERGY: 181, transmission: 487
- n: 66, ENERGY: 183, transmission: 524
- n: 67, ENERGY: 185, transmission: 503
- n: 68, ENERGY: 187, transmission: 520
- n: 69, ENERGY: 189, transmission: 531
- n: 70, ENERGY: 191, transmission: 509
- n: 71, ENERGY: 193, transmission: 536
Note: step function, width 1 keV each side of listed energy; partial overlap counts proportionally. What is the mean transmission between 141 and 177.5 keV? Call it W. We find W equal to 477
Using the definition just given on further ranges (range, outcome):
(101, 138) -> 463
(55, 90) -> 442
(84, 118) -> 430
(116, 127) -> 490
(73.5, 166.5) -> 475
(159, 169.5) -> 488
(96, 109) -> 399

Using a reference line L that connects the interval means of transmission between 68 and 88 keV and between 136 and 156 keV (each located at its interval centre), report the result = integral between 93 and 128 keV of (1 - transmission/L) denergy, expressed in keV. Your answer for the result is 3.7 keV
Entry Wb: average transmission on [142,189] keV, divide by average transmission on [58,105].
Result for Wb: 1.11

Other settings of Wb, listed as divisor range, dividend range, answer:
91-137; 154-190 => 1.07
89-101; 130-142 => 1.17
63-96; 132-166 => 1.09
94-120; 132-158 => 1.16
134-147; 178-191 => 1.05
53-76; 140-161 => 1.25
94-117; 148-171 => 1.16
